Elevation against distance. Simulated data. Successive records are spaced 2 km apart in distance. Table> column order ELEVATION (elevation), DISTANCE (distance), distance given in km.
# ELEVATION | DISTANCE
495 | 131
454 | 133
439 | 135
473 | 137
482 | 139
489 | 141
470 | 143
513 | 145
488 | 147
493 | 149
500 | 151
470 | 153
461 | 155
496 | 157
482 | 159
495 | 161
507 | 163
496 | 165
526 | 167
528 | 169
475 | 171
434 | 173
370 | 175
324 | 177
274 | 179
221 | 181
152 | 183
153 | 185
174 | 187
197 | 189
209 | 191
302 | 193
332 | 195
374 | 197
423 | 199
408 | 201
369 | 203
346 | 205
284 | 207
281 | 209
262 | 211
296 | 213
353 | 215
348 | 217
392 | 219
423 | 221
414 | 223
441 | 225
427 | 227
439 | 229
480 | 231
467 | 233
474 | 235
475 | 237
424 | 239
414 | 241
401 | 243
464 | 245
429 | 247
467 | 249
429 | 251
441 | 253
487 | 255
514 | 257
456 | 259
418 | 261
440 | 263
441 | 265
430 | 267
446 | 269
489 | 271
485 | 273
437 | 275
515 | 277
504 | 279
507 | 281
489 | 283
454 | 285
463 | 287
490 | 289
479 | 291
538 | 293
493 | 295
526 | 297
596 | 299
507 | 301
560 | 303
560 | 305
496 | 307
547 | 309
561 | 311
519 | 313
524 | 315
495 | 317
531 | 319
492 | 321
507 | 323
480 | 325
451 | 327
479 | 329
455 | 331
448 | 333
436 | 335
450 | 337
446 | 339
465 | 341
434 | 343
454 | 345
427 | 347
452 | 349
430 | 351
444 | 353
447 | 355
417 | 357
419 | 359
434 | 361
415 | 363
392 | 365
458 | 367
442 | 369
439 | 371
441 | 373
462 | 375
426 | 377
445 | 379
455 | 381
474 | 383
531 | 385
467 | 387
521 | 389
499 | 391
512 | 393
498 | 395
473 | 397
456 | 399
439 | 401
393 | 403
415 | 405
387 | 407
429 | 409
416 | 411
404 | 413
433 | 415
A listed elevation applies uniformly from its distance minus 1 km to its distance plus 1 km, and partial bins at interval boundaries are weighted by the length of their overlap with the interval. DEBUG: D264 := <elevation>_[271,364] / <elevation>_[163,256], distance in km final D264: 1.28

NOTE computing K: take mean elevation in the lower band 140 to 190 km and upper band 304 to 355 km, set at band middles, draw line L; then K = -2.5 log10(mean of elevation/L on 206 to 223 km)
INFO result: 0.27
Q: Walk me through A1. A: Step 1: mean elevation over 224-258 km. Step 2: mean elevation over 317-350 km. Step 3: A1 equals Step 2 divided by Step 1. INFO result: 1.03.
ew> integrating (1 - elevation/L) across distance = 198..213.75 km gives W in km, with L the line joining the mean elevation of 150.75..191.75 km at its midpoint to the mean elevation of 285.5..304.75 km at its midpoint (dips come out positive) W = 3.1 km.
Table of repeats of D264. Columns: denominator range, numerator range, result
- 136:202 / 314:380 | 1.13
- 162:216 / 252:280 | 1.38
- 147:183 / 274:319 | 1.17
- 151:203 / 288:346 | 1.33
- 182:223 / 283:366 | 1.56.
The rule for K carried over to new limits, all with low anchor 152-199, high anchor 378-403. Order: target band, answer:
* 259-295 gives -0.127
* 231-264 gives -0.117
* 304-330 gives -0.162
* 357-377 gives 0.080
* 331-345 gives 0.008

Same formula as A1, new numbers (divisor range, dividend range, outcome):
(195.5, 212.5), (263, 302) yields 1.43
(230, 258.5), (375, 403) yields 1.04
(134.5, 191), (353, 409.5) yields 1.10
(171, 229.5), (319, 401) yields 1.40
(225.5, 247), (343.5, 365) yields 0.97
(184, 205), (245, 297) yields 1.59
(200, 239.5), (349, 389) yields 1.14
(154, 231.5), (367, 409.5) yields 1.24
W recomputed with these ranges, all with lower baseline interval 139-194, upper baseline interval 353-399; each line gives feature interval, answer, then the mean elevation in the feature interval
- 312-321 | -1.5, 514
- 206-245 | 1.8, 396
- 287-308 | -4.2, 522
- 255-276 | -1.5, 457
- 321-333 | -0.8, 474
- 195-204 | 0.5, 387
